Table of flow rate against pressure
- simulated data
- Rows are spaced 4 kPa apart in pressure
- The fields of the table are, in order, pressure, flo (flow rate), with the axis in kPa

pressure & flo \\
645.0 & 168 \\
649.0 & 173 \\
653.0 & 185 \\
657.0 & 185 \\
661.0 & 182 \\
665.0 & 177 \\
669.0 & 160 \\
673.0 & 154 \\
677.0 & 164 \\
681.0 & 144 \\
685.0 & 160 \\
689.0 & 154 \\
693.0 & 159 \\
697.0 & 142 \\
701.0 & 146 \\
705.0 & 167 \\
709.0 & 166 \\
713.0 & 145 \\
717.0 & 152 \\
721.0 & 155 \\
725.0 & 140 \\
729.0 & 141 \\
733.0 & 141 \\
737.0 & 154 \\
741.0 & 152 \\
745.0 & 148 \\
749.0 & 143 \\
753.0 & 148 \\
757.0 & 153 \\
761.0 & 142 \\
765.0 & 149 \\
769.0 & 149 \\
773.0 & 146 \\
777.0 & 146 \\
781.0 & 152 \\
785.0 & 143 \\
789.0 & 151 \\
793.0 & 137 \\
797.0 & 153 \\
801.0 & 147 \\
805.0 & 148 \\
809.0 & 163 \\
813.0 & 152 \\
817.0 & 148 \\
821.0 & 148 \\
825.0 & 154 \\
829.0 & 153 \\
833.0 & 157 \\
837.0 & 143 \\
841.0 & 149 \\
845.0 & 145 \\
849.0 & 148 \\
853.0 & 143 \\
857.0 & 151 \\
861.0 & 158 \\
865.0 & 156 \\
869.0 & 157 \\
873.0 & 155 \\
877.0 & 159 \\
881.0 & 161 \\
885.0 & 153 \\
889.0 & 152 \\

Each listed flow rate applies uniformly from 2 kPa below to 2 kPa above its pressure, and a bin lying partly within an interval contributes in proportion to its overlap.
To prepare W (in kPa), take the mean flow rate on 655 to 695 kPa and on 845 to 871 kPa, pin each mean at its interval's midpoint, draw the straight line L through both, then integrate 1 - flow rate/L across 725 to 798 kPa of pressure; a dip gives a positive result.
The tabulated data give 5.2 kPa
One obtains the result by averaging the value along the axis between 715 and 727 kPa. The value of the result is 149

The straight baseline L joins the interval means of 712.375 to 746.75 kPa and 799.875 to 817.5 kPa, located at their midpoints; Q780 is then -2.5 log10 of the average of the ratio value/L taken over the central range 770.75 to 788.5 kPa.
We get 0.02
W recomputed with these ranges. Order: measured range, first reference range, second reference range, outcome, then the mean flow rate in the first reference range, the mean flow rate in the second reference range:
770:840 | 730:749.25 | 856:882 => 1.29 kPa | 148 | 157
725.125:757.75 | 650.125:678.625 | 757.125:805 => 1.85 kPa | 173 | 147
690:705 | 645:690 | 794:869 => 1.15 kPa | 167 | 151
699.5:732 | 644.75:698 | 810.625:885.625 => 2.13 kPa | 165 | 152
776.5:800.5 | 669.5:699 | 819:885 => 0.94 kPa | 154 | 152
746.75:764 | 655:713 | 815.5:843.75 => 0.99 kPa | 161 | 150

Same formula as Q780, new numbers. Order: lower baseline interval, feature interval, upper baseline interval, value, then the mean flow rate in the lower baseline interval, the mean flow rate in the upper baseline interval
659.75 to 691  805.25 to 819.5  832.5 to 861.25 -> -0.02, 161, 148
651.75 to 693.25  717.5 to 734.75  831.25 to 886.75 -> 0.12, 166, 152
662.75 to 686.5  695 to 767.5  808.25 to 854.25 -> 0.05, 160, 150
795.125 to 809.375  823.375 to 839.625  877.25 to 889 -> 0.01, 152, 156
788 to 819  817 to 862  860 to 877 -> 0.03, 150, 157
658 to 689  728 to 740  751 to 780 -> 0.05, 163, 148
